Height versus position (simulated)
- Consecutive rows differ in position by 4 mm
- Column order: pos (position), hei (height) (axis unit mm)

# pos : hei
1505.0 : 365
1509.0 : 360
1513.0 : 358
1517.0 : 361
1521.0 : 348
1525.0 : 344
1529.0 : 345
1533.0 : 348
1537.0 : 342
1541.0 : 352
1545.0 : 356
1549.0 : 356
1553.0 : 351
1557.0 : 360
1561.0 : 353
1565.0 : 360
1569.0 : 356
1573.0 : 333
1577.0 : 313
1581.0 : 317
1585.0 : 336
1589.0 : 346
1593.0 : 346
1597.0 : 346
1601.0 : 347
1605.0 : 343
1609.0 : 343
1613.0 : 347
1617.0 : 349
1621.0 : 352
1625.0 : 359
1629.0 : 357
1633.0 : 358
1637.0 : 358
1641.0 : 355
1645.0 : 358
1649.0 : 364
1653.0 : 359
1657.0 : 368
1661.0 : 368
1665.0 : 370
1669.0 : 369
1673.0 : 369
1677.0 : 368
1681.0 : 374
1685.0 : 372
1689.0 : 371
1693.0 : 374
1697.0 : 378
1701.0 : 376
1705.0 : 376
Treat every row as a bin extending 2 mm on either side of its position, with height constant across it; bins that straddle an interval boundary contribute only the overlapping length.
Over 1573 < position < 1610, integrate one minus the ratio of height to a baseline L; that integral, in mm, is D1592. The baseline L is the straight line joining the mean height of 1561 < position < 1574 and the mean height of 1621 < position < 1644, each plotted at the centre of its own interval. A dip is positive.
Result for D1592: 1.7 mm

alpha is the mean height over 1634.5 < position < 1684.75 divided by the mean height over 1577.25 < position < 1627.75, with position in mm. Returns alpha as 1.06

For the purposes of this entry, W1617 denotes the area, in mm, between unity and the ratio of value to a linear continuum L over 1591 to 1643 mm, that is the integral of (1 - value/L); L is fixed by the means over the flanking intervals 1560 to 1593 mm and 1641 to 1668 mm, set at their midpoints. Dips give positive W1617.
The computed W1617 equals 0.2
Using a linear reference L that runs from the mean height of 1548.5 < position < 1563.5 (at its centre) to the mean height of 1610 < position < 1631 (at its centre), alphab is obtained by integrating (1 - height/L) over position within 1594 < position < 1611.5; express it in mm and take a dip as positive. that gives 0.4 mm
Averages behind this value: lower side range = 355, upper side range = 352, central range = 345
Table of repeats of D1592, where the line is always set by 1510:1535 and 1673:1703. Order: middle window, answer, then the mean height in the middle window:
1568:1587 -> 1.5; 330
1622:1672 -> 0.8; 362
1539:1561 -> 0.0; 355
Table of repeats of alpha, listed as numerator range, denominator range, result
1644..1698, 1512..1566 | 1.05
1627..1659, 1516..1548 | 1.03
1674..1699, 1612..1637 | 1.05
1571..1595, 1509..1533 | 0.94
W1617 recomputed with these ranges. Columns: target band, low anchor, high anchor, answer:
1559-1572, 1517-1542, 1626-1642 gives -0.1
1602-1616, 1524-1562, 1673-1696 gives 0.6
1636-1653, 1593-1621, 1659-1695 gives 0.0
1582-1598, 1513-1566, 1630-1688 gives 0.7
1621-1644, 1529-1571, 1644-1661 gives 0.3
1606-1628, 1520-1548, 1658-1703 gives 0.7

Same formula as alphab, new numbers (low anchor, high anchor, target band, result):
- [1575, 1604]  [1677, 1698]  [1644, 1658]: -0.1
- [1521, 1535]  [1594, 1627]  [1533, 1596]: 0.3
